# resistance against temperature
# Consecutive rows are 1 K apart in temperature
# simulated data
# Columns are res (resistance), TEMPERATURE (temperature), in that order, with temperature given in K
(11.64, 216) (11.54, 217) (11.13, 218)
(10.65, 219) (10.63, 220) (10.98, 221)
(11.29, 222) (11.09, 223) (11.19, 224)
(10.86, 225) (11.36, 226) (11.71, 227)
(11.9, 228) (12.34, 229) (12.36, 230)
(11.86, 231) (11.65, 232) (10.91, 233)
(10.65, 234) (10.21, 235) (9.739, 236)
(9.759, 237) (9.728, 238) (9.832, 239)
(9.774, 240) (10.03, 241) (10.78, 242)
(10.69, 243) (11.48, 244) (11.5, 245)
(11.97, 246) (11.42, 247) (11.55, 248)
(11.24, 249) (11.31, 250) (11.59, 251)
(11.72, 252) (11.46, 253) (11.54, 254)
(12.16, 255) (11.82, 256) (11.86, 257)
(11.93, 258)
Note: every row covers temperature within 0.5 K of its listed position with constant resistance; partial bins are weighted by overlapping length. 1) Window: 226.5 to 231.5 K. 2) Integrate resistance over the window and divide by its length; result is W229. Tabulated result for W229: 12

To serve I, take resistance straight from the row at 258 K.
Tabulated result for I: 11.93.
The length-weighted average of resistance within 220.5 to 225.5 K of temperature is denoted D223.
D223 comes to 11.1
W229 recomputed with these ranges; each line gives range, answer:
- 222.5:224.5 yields 11.1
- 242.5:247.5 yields 11.4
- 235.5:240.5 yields 9.77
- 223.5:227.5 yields 11.3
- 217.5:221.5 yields 10.8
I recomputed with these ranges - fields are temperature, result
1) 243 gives 10.69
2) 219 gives 10.65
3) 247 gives 11.42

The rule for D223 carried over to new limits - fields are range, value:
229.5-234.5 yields 11.5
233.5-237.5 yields 10.1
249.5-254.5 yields 11.5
